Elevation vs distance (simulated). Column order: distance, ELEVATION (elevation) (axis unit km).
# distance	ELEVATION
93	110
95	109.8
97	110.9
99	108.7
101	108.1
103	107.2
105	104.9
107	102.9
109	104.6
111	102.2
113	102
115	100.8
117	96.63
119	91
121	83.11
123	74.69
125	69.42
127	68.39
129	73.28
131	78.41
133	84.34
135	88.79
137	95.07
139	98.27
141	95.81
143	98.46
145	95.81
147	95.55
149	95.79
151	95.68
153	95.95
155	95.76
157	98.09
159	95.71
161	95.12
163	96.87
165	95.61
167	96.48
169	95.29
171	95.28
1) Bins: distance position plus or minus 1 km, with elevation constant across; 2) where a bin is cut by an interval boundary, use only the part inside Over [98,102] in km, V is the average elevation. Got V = 108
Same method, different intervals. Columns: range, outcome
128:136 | 81.2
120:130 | 73.8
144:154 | 95.8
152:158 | 96.6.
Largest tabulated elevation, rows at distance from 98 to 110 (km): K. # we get 108.7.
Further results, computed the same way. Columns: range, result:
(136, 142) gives 98.27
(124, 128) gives 69.42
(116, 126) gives 96.63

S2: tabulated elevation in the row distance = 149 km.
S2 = 95.79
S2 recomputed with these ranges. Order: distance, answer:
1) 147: 95.55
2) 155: 95.76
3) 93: 110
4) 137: 95.07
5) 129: 73.28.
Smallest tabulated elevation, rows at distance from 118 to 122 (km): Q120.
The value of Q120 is 83.11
